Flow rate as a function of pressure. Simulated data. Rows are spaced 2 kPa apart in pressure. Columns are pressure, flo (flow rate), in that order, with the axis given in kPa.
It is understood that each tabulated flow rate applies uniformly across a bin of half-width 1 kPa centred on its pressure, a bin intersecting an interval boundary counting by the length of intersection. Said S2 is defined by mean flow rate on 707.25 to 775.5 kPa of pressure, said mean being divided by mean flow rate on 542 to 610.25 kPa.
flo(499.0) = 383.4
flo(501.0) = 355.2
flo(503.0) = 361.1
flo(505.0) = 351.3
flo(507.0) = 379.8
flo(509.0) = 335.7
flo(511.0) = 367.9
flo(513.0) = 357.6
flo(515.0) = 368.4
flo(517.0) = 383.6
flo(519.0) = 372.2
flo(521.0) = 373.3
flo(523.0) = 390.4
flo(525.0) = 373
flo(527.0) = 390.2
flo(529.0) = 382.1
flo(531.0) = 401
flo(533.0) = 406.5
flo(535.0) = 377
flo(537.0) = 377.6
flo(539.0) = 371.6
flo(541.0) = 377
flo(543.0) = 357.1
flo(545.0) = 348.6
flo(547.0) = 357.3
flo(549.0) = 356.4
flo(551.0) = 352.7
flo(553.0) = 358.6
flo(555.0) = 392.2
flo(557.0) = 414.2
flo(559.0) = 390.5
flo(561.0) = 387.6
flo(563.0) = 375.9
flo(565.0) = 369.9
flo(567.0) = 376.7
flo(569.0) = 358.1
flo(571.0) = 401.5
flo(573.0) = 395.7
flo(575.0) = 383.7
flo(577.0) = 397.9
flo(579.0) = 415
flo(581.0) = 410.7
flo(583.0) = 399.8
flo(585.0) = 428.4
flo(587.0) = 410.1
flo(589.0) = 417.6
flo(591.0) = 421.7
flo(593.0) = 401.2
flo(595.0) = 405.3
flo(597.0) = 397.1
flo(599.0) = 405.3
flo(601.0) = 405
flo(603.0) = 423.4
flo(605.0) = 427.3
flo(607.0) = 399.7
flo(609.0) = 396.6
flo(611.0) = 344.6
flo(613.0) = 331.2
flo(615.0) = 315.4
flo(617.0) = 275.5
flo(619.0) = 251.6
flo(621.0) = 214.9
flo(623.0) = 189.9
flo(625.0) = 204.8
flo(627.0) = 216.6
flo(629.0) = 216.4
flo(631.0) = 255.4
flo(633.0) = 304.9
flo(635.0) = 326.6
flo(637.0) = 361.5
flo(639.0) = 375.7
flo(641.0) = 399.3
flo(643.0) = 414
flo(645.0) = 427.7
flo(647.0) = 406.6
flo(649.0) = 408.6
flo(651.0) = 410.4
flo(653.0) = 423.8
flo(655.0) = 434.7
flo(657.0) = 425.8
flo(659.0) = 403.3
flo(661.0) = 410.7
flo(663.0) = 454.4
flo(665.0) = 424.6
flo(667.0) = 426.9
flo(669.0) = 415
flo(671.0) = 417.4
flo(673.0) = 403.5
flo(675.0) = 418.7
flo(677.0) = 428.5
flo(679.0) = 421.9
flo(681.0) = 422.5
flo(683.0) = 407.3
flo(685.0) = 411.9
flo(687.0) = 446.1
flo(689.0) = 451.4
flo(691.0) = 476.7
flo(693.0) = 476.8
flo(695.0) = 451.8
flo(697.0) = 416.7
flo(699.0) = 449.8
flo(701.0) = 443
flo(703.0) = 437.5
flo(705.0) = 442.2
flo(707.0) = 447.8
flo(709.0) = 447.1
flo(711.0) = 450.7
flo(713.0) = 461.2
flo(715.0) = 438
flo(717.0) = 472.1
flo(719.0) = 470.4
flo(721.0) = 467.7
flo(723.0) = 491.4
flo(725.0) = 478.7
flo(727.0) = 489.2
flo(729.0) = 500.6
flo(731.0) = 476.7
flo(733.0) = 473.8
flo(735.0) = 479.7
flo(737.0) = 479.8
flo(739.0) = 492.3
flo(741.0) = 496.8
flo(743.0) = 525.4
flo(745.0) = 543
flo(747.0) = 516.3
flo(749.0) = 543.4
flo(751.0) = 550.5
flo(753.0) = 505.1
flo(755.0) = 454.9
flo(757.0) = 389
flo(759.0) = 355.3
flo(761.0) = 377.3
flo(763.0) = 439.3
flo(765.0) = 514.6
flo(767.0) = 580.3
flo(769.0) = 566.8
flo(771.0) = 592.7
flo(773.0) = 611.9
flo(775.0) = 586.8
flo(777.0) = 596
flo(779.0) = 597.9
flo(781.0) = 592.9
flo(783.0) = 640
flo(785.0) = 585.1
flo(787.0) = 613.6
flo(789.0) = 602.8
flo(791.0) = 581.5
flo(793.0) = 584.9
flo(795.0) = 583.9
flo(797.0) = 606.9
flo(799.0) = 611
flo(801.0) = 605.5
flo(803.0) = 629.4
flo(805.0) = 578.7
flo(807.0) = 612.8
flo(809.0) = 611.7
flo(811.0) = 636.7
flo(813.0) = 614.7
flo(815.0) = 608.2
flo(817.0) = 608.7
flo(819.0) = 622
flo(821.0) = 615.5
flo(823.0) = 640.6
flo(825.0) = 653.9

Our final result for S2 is 1.25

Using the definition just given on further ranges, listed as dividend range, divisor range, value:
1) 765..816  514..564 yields 1.59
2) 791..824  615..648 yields 2.01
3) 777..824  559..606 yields 1.52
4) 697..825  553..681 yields 1.41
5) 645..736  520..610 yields 1.13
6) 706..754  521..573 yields 1.29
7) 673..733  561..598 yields 1.13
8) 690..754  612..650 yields 1.54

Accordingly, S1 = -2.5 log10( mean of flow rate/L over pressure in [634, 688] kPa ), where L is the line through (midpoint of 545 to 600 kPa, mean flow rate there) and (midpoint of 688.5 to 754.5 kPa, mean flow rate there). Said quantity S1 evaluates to 0.077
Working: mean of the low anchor 391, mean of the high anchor 477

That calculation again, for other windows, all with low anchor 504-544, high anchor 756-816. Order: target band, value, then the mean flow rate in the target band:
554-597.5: 0.042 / 398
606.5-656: 0.346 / 332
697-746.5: 0.110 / 472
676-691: 0.149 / 430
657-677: 0.148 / 420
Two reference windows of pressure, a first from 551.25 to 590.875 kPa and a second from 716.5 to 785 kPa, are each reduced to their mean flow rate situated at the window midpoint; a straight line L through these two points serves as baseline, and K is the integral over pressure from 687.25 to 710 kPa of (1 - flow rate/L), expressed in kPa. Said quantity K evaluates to 1.3 kPa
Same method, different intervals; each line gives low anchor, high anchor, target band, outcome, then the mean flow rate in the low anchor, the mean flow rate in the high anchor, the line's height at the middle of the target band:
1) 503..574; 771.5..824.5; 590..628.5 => 8.8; 375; 607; 438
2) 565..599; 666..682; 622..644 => 6.1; 400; 419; 411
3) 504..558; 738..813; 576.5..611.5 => 1.1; 373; 555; 420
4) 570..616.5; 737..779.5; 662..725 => 3.4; 396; 514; 468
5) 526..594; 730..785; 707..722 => 1.0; 387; 519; 490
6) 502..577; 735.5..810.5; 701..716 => 1.7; 375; 550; 502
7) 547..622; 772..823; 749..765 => 3.2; 378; 606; 563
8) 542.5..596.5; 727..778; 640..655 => 0.8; 389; 506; 439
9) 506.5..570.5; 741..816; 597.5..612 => 0.9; 375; 560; 426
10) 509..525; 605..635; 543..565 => -2.1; 371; 286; 341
